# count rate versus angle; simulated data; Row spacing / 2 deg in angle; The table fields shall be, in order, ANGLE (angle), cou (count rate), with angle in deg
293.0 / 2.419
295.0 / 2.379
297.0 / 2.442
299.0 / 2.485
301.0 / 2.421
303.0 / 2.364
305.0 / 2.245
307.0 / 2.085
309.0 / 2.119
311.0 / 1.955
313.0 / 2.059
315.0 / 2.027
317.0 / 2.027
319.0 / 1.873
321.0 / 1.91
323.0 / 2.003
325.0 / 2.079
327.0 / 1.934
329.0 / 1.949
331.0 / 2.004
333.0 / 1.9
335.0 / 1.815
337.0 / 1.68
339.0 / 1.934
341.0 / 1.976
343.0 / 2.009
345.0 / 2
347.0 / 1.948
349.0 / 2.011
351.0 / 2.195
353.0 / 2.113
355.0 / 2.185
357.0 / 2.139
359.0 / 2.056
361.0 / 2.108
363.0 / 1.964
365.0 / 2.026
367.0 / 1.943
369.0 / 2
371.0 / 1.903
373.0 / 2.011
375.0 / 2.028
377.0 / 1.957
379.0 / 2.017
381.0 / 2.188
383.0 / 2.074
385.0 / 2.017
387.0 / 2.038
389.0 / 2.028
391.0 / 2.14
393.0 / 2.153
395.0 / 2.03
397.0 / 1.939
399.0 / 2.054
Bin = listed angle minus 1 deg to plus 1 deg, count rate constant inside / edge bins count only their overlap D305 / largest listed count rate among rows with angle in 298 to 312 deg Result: 2.485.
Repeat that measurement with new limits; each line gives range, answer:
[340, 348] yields 2.009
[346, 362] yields 2.195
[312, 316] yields 2.059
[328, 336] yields 2.004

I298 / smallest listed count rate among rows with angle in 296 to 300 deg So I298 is 2.442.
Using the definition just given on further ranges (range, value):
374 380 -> 1.957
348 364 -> 1.964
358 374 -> 1.903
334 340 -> 1.68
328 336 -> 1.815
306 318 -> 1.955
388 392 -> 2.028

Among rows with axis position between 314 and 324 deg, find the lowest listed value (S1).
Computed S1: 1.873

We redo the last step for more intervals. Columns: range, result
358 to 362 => 2.056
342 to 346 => 2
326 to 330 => 1.934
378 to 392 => 2.017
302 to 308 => 2.085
